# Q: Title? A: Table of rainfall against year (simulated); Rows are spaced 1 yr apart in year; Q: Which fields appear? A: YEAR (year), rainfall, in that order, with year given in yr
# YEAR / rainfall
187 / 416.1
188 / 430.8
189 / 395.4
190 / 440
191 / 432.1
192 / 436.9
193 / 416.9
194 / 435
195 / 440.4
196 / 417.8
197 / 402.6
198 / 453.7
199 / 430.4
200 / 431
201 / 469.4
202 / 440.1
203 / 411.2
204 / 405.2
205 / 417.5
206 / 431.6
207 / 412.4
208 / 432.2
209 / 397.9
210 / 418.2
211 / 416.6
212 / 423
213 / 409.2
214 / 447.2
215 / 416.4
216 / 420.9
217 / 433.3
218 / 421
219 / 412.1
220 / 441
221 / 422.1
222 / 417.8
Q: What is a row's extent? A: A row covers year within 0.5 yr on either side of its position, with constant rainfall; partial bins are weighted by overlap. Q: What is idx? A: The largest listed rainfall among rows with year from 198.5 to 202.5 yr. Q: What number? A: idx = 469.4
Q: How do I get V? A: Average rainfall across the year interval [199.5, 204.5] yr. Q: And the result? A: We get 431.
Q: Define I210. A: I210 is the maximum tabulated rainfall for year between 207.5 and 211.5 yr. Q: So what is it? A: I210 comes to 432.2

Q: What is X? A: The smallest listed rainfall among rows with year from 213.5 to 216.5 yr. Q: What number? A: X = 416.4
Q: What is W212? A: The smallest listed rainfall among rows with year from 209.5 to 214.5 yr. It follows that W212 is 409.2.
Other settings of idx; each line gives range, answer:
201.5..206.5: 440.1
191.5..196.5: 440.4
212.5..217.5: 447.2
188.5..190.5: 440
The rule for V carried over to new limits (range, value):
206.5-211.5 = 415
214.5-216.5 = 419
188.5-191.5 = 422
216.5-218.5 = 427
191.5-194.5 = 430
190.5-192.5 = 434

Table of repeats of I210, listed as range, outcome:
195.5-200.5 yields 453.7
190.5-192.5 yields 436.9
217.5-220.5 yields 441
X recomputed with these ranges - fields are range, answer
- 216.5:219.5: 412.1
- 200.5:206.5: 405.2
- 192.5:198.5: 402.6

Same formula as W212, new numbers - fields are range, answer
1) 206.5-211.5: 397.9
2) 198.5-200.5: 430.4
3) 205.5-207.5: 412.4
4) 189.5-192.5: 432.1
